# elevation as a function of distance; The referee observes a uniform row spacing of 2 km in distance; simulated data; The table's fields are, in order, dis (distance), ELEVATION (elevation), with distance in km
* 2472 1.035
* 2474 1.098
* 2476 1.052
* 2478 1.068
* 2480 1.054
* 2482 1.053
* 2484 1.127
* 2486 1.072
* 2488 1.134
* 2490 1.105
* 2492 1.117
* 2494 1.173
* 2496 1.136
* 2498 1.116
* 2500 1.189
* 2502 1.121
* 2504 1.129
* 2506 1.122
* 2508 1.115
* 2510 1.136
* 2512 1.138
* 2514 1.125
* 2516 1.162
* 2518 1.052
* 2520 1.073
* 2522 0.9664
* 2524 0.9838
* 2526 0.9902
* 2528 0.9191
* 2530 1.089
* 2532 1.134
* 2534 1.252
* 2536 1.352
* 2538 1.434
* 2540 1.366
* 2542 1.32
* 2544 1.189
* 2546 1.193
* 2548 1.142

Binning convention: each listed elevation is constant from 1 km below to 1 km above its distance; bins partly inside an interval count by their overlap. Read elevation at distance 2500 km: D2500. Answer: 1.189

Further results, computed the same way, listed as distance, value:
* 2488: 1.134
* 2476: 1.052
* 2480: 1.054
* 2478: 1.068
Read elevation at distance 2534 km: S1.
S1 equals 1.252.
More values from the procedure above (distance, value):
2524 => 0.9838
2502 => 1.121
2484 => 1.127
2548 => 1.142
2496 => 1.136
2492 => 1.117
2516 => 1.162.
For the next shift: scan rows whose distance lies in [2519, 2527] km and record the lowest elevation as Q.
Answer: 0.9664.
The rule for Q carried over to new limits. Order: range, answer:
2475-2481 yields 1.052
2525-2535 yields 0.9191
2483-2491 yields 1.072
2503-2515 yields 1.115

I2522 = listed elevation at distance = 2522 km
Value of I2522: 0.9664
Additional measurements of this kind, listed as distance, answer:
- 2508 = 1.115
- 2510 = 1.136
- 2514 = 1.125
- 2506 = 1.122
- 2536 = 1.352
